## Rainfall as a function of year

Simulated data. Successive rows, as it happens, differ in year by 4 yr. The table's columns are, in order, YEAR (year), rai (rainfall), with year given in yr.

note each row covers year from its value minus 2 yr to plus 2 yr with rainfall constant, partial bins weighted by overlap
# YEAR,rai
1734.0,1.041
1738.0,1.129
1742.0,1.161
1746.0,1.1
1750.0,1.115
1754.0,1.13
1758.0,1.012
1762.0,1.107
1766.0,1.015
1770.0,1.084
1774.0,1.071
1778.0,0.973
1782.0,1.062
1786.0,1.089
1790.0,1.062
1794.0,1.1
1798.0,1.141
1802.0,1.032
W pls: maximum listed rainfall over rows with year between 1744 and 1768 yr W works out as 1.13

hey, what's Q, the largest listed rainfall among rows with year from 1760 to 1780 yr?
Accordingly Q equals 1.107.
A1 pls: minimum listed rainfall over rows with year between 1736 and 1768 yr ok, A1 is 1.012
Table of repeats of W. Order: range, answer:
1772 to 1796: 1.1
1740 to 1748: 1.161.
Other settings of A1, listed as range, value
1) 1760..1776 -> 1.015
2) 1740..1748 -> 1.1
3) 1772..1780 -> 0.973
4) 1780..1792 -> 1.062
